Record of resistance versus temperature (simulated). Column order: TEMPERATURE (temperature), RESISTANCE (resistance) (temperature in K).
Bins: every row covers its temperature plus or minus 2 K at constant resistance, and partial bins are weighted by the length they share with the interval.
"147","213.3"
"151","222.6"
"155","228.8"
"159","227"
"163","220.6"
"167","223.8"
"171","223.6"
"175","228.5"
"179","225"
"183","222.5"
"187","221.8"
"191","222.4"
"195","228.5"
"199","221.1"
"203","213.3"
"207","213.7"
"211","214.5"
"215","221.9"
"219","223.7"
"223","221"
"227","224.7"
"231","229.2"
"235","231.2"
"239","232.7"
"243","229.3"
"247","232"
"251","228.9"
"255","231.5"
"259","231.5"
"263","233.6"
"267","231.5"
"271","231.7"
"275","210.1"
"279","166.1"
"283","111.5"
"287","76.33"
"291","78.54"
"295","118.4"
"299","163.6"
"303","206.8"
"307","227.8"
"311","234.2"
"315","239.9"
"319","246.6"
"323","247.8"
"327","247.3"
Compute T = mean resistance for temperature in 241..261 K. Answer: 231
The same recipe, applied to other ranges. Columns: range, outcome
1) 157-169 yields 224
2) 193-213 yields 218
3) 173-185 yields 225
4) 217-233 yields 225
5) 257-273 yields 232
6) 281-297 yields 96.2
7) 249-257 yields 230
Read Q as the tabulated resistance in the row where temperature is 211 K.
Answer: 214.5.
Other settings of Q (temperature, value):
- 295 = 118.4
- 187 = 221.8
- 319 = 246.6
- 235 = 231.2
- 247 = 232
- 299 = 163.6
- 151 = 222.6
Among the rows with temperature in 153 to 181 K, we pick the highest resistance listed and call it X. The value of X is 228.8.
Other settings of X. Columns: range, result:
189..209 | 228.5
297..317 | 239.9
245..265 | 233.6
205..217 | 221.9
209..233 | 229.2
